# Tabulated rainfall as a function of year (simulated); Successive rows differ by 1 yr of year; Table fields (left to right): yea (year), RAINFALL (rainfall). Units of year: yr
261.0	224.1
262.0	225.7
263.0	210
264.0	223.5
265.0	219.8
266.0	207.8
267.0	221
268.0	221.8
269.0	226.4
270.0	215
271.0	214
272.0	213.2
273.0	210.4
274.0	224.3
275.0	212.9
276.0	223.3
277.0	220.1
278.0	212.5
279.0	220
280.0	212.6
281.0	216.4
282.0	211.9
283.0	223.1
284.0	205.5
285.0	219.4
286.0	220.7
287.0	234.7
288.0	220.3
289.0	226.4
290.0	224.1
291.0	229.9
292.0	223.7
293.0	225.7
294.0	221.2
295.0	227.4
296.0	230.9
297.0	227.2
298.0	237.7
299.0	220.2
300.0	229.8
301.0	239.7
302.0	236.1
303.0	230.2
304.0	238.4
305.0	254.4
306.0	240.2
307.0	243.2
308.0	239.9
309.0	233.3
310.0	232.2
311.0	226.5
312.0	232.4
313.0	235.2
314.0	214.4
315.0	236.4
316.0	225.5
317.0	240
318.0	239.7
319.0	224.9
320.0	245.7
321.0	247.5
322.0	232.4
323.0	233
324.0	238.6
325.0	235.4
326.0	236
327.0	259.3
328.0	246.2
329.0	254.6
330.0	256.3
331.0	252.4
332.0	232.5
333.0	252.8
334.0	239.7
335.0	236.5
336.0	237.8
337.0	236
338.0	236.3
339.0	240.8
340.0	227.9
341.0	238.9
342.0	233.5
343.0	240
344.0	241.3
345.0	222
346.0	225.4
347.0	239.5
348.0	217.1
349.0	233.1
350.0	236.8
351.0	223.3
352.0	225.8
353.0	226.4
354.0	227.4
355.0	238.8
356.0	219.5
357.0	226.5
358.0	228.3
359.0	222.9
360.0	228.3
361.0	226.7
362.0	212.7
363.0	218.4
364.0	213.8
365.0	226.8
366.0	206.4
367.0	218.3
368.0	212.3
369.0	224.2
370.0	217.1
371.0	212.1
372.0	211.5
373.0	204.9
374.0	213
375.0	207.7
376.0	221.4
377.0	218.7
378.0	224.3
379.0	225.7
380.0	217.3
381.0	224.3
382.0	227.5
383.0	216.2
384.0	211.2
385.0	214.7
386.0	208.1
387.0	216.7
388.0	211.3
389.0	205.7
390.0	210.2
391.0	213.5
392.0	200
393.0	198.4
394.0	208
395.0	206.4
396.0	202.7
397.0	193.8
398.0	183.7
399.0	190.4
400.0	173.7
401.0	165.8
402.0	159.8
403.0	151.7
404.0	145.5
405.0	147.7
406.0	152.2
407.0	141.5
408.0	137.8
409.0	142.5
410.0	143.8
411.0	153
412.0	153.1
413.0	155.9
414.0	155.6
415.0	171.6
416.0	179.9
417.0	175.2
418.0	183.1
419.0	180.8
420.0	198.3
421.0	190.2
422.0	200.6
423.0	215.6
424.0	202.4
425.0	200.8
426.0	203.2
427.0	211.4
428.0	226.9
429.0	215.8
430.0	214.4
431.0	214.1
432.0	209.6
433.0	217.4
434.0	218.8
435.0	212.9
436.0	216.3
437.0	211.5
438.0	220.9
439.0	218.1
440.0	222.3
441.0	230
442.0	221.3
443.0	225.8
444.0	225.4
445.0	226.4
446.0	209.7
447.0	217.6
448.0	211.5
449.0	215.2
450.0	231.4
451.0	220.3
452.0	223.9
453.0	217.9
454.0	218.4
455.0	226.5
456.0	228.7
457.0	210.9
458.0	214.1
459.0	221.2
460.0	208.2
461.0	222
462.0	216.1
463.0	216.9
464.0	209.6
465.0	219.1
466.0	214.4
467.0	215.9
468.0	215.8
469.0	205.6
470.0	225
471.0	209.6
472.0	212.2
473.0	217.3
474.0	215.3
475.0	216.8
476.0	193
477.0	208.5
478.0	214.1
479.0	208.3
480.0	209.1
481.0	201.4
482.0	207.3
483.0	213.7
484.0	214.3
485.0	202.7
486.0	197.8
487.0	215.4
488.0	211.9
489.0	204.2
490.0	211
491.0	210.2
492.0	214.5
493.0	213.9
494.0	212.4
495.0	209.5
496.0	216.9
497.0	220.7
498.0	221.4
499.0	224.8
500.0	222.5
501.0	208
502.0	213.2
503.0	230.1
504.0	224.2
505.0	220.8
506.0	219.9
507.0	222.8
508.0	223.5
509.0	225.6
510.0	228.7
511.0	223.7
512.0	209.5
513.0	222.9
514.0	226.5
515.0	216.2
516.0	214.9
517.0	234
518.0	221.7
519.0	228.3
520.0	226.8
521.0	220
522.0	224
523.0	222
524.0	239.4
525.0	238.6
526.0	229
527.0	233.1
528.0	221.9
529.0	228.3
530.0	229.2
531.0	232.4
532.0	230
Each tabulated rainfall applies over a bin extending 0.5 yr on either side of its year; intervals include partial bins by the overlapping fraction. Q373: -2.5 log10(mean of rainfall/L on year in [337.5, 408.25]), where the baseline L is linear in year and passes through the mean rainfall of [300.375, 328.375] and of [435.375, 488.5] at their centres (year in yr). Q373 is 0.09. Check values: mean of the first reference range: 237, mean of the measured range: 211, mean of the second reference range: 216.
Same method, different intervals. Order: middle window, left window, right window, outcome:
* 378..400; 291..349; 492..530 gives 0.11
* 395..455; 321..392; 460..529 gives 0.14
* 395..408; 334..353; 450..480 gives 0.32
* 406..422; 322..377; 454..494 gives 0.32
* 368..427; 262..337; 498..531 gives 0.18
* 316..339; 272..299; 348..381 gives -0.09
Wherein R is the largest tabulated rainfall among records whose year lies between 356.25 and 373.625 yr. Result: 228.3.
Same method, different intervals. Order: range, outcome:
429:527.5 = 239.4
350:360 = 238.8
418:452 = 231.4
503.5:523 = 234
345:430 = 239.5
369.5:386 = 227.5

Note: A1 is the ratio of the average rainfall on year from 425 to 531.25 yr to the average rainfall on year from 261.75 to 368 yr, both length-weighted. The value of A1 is 0.95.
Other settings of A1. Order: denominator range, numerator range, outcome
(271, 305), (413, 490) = 0.94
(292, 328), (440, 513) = 0.92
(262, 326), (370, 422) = 0.84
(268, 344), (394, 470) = 0.86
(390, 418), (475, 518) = 1.26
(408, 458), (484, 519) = 1.07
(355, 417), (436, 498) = 1.09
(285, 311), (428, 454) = 0.95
